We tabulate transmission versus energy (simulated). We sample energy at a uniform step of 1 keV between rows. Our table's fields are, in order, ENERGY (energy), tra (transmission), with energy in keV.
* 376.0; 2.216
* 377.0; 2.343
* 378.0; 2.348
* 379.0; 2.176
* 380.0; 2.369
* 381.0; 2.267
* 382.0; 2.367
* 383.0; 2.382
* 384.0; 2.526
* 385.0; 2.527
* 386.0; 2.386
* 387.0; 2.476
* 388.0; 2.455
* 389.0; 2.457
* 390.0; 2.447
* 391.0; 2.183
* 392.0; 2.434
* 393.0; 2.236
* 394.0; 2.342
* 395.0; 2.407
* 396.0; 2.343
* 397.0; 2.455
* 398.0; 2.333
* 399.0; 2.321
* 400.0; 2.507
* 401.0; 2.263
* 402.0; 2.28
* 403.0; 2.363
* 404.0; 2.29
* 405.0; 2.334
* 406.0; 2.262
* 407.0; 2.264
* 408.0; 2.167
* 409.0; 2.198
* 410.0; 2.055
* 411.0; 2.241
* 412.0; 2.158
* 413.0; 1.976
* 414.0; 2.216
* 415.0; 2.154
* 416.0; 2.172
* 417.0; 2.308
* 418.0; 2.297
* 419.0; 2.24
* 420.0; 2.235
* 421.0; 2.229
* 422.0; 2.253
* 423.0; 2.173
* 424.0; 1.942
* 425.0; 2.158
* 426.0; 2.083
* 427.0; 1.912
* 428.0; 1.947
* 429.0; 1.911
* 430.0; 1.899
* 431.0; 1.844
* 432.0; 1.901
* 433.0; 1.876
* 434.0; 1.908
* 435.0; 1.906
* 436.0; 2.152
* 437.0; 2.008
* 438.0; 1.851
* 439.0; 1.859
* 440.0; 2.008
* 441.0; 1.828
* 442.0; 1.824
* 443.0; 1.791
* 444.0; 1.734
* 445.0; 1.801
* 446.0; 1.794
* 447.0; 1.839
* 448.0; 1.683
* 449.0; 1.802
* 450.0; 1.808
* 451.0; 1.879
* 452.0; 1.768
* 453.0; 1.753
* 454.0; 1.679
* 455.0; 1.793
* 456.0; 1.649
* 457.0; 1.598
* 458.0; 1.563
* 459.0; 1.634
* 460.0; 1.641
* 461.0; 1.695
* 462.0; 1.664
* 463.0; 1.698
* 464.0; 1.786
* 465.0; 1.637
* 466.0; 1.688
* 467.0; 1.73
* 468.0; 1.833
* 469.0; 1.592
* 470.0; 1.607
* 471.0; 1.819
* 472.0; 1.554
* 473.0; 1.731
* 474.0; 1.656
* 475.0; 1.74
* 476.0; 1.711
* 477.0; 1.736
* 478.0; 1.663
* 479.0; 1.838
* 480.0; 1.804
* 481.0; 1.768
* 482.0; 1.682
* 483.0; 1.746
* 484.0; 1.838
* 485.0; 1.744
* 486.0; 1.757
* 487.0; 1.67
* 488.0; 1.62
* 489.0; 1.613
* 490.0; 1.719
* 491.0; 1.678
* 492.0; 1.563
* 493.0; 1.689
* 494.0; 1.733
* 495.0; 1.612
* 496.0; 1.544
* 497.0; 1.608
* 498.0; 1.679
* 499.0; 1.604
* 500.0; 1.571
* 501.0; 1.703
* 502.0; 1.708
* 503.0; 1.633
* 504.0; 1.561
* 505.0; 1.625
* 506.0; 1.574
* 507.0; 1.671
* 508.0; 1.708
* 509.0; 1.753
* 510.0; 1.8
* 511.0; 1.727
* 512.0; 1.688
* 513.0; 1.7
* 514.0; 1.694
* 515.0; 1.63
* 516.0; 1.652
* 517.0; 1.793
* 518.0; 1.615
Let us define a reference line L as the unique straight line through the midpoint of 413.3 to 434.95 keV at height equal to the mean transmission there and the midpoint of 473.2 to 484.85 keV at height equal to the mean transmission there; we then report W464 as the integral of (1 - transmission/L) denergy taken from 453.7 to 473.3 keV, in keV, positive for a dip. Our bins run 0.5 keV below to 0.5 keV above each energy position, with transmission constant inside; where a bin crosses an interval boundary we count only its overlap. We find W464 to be 1.7 keV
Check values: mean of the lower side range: 2.07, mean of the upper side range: 1.74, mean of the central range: 1.68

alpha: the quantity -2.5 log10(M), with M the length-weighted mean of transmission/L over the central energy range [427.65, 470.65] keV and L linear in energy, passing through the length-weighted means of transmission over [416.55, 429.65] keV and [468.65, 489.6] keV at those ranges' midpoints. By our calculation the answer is 0.085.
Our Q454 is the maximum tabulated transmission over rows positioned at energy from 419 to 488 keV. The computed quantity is 2.253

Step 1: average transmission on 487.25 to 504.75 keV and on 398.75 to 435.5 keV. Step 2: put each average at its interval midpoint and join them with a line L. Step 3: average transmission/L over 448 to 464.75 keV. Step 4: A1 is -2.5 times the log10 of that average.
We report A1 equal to 0.11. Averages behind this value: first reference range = 2.14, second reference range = 1.64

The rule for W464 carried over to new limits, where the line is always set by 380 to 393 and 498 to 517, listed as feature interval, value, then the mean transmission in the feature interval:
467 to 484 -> 1.3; 1.72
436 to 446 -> 1.0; 1.87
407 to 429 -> 0.7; 2.15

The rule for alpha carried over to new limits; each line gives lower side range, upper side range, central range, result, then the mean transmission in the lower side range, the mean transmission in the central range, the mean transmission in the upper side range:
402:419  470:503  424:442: 0.066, 2.22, 1.94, 1.69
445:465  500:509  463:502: -0.006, 1.72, 1.69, 1.65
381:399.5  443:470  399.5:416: -0.009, 2.39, 2.23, 1.72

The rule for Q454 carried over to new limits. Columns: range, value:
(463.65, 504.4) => 1.838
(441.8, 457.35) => 1.879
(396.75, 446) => 2.507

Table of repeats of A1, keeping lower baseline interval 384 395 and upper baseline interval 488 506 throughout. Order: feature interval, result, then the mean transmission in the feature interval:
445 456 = 0.11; 1.77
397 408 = -0.01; 2.32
